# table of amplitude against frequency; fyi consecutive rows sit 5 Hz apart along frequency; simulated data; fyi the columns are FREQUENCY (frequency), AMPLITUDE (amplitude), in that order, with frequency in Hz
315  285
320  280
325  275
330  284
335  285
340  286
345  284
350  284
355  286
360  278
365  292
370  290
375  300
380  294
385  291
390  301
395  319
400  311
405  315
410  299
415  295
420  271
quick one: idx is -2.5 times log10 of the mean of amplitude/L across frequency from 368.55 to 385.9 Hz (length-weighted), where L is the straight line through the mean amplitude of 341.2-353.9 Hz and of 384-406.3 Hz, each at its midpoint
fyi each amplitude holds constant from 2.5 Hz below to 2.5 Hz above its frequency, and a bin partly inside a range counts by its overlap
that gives 0.02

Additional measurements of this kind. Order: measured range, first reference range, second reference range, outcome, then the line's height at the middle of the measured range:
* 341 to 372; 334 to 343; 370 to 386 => 0.02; 290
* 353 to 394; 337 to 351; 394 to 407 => 0.03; 300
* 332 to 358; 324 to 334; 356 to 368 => -0.01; 283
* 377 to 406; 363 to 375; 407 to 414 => -0.03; 296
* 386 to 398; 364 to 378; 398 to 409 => -0.01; 305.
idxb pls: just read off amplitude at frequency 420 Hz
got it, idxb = 271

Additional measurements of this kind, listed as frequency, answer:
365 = 292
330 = 284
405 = 315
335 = 285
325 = 275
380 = 294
